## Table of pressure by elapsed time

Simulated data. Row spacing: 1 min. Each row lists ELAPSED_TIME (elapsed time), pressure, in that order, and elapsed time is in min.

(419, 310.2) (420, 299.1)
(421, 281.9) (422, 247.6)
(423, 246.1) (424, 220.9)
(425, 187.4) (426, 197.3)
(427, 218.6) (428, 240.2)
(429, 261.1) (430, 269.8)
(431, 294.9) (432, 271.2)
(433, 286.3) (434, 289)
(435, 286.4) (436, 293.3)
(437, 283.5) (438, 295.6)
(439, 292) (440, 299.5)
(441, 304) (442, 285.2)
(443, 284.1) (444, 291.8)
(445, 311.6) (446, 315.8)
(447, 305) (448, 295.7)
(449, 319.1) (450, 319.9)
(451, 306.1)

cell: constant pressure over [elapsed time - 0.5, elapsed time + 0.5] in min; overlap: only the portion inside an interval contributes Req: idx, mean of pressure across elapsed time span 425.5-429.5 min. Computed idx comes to 229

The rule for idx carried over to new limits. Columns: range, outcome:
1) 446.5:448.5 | 300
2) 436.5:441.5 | 295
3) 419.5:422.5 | 276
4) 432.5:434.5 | 288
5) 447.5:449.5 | 307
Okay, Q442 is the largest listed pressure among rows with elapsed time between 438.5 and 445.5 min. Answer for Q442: 311.6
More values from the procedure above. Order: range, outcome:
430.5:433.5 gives 294.9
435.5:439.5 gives 295.6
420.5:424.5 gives 281.9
